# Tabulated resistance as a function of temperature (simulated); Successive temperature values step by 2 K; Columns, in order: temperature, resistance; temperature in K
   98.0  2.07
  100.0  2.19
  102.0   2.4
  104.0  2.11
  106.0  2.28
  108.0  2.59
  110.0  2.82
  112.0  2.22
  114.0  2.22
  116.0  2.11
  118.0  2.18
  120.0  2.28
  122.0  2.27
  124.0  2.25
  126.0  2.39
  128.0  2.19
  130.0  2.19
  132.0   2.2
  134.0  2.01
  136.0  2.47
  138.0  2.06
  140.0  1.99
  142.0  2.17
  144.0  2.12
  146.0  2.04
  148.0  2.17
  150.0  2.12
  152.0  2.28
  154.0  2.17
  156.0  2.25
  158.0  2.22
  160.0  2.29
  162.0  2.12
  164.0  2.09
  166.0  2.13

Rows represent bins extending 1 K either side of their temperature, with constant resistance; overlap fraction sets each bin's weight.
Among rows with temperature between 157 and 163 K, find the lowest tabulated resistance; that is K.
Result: 2.12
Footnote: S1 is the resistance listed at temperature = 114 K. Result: 2.22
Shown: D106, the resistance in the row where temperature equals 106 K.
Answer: 2.28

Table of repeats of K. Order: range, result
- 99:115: 2.11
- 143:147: 2.04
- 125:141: 1.99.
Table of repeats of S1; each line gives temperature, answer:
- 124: 2.25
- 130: 2.19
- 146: 2.04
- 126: 2.39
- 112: 2.22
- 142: 2.17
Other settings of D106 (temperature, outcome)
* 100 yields 2.19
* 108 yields 2.59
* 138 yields 2.06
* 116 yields 2.11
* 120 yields 2.28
